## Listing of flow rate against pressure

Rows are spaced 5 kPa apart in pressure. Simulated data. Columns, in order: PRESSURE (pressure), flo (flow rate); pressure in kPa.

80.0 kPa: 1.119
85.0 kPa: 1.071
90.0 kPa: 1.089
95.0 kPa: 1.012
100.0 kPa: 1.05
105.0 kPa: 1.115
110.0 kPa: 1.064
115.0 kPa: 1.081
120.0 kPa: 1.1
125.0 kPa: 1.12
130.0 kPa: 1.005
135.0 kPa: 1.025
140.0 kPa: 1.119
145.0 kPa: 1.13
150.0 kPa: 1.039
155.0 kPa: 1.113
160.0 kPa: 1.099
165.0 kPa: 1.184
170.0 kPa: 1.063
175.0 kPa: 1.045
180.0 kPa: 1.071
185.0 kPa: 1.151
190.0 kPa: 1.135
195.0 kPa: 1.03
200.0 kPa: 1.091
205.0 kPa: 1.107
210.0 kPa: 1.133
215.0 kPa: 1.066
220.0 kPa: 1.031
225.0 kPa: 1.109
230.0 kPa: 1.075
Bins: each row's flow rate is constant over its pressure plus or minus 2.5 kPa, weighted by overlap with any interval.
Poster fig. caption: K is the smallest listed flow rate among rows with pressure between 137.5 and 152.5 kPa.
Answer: 1.039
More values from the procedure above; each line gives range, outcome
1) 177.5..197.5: 1.03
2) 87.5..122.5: 1.012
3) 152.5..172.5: 1.063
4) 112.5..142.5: 1.005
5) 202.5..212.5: 1.107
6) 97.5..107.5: 1.05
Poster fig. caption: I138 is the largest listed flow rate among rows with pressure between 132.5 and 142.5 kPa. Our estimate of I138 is 1.119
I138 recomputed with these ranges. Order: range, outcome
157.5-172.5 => 1.184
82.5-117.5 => 1.115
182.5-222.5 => 1.151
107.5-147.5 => 1.13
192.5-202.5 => 1.091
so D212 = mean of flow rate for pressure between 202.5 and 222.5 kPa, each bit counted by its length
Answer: 1.08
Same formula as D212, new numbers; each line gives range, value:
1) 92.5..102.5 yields 1.03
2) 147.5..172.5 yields 1.1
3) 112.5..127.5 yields 1.1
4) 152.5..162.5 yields 1.11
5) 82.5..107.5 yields 1.07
